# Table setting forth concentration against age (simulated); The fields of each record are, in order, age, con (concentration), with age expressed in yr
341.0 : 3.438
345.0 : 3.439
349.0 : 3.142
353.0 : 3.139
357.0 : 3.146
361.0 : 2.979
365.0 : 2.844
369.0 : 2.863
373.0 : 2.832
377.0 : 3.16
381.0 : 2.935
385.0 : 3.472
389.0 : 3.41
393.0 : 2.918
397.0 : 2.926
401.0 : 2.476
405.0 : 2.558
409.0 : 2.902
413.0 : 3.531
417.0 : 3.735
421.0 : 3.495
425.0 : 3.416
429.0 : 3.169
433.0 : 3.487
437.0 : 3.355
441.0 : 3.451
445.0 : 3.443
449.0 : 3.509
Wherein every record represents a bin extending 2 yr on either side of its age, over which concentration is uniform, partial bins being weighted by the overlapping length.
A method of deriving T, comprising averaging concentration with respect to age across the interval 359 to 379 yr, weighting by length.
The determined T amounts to 2.94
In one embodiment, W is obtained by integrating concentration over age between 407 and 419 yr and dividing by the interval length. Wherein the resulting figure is 3.39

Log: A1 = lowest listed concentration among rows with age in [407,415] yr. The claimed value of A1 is 2.902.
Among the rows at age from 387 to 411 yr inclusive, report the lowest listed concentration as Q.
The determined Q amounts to 2.476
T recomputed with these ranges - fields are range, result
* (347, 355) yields 3.14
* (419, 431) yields 3.36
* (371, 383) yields 2.98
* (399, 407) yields 2.52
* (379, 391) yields 3.27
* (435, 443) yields 3.4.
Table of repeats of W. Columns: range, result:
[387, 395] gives 3.16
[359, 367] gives 2.91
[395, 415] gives 2.88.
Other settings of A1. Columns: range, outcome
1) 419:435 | 3.169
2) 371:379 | 2.832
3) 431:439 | 3.355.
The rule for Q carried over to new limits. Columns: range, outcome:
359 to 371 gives 2.844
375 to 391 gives 2.935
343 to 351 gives 3.142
